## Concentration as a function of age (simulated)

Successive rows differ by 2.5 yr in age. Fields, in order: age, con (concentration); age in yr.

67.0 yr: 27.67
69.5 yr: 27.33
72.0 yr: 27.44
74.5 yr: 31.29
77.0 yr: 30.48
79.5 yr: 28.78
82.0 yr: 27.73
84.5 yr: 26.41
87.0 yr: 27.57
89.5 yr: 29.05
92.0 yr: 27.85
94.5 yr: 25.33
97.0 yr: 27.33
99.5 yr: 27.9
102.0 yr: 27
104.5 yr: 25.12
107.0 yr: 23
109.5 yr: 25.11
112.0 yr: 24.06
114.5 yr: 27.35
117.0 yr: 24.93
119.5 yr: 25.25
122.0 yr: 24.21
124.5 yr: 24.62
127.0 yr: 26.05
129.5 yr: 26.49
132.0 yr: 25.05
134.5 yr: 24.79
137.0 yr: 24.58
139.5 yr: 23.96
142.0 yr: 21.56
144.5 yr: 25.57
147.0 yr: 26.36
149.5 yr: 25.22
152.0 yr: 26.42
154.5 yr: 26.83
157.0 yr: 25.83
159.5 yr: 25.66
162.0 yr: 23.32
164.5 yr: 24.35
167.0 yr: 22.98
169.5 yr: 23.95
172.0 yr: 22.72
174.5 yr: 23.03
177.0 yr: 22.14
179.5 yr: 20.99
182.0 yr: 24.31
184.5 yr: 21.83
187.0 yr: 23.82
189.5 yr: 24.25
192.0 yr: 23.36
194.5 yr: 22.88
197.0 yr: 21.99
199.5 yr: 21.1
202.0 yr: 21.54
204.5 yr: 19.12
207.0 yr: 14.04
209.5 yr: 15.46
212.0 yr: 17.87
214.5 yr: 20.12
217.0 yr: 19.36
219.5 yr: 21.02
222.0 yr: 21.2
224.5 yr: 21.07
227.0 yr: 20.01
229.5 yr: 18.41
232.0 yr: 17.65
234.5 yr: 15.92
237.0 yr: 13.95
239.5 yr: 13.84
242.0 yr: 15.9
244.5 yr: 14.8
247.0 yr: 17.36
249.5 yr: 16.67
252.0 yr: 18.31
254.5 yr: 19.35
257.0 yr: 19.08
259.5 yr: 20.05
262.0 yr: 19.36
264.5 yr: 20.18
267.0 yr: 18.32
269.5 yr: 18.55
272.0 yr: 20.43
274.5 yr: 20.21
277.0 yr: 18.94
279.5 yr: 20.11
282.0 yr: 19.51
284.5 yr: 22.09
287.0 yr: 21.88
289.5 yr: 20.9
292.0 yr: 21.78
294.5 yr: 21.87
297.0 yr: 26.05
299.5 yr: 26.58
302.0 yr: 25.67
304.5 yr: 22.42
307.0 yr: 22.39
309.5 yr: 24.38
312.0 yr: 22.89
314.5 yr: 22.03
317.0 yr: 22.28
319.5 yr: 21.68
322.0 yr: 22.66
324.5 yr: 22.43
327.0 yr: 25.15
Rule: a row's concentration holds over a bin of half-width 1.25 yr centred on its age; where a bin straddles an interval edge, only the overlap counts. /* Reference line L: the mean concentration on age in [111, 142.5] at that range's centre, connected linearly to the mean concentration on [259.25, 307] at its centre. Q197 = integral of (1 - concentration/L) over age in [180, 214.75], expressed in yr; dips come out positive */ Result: 3.69 yr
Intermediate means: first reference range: 24.9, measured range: 20.9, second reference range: 21.4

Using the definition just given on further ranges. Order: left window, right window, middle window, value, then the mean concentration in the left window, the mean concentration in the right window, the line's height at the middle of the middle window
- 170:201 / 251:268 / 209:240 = 3.9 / 22.7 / 19.3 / 20.9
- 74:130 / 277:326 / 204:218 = 3.9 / 26.6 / 22.5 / 24.4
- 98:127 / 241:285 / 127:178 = -2.1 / 25.4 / 18.8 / 23.6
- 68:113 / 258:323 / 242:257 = 3.6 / 27.2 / 21.6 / 22.8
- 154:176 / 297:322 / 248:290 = 7.2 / 24.2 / 23.5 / 23.7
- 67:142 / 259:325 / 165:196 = 1.8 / 26.4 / 21.7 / 24.5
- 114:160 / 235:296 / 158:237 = 4.5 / 25.3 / 18.9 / 22.3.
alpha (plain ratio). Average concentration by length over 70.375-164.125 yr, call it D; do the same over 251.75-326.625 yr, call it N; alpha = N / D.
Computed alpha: 0.82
